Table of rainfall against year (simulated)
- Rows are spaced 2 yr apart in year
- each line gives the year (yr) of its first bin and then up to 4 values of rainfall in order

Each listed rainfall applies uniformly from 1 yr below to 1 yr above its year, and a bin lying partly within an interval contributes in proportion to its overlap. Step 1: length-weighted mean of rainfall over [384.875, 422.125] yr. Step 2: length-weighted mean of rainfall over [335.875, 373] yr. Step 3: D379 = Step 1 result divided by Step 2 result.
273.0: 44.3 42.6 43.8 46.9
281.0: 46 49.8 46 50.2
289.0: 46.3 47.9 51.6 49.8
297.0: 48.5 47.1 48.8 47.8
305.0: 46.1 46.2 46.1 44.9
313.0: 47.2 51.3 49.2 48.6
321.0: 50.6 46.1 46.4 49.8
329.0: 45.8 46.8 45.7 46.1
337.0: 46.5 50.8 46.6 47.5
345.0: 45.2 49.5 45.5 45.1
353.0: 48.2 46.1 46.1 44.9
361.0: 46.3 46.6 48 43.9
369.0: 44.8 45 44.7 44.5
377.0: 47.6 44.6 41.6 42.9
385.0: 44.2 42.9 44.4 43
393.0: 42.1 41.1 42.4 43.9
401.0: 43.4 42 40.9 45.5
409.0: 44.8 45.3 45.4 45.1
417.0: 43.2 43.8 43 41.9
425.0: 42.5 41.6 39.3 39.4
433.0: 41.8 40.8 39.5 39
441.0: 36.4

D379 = 0.9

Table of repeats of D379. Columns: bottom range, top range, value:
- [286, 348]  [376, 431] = 0.90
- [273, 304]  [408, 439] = 0.89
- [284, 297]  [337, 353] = 0.97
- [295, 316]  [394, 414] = 0.91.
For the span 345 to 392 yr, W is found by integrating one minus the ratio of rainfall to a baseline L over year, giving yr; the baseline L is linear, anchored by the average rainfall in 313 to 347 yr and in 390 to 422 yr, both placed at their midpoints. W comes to 0.3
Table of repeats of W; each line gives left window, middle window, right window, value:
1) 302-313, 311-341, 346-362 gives -0.91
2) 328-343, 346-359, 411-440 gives -0.17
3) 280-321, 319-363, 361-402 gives -0.84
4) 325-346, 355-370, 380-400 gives -0.28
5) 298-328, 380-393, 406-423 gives 0.63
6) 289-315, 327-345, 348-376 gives -0.17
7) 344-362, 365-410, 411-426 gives 1.19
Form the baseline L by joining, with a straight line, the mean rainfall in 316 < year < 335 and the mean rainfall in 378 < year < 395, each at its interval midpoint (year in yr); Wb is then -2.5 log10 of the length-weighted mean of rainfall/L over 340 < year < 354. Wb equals -0.02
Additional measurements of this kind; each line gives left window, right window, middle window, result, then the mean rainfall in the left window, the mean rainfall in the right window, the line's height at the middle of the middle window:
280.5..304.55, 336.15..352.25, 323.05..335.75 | 0.02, 48.3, 47.1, 47.5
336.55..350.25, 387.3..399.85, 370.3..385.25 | 0.00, 47.4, 42.8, 44.2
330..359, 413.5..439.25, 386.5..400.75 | 0.02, 46.8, 41.8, 43.8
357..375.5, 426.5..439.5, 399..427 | -0.05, 45.5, 40.2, 41.8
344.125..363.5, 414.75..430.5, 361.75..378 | -0.01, 46.4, 42.3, 45.4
